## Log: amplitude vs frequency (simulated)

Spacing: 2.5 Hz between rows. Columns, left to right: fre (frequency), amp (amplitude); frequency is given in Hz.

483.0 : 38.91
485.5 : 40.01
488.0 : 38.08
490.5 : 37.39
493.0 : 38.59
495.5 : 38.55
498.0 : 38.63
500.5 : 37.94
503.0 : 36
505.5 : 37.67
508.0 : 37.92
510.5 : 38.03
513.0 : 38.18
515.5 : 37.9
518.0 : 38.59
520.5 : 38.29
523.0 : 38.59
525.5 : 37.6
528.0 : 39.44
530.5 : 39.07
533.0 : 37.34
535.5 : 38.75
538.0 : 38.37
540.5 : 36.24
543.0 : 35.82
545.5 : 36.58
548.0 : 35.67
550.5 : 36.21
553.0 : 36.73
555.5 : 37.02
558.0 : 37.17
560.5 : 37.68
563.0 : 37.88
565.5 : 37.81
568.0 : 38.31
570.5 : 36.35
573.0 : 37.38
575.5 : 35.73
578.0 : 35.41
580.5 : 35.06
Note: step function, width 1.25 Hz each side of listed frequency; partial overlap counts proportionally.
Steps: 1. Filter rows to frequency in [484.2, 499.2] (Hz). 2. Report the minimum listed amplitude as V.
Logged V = 37.39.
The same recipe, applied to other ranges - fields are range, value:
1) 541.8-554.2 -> 35.67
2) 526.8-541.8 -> 36.24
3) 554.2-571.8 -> 36.35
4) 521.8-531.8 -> 37.6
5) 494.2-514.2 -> 36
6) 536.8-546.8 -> 35.82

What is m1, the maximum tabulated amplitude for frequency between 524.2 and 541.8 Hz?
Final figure 39.44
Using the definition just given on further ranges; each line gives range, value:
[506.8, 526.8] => 38.59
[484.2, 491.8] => 40.01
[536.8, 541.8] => 38.37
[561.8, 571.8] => 38.31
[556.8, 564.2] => 37.88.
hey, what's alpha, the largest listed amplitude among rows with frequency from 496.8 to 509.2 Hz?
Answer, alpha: 38.63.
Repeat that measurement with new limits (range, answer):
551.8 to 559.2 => 37.17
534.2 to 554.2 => 38.75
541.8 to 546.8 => 36.58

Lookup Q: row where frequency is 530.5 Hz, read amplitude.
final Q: 39.07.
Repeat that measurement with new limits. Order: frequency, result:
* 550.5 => 36.21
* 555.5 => 37.02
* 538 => 38.37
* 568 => 38.31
